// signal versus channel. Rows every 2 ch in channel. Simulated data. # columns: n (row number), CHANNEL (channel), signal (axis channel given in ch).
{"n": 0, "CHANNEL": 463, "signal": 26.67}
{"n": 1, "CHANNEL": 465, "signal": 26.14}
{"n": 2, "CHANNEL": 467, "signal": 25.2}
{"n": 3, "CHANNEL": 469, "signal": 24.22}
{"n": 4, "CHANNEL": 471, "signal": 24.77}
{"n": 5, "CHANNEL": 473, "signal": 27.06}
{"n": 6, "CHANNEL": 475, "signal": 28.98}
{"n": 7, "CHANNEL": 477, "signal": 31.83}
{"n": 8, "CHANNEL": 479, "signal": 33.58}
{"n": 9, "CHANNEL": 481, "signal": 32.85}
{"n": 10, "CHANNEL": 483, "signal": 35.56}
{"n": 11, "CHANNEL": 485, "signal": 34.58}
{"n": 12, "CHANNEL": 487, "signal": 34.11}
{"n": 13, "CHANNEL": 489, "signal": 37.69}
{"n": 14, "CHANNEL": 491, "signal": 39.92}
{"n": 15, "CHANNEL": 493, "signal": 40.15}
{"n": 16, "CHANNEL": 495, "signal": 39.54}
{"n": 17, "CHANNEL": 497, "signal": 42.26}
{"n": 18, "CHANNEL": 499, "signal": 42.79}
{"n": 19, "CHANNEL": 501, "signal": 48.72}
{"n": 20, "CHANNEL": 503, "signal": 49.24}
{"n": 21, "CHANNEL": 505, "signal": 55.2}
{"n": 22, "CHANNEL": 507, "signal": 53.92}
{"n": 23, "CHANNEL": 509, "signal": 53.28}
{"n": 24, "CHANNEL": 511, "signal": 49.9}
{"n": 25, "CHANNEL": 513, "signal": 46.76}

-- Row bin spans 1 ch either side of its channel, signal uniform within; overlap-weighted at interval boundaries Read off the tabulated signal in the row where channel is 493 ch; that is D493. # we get 40.15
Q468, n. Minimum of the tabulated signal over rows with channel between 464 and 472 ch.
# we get 24.22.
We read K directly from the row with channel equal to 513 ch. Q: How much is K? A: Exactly 46.76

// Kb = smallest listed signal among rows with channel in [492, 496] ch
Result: 39.54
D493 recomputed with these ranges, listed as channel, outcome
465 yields 26.14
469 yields 24.22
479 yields 33.58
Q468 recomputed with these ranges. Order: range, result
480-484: 32.85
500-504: 48.72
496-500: 42.26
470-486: 24.77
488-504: 37.69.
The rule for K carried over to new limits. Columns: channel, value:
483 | 35.56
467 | 25.2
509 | 53.28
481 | 32.85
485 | 34.58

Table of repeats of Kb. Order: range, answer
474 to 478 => 28.98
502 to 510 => 49.24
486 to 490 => 34.11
